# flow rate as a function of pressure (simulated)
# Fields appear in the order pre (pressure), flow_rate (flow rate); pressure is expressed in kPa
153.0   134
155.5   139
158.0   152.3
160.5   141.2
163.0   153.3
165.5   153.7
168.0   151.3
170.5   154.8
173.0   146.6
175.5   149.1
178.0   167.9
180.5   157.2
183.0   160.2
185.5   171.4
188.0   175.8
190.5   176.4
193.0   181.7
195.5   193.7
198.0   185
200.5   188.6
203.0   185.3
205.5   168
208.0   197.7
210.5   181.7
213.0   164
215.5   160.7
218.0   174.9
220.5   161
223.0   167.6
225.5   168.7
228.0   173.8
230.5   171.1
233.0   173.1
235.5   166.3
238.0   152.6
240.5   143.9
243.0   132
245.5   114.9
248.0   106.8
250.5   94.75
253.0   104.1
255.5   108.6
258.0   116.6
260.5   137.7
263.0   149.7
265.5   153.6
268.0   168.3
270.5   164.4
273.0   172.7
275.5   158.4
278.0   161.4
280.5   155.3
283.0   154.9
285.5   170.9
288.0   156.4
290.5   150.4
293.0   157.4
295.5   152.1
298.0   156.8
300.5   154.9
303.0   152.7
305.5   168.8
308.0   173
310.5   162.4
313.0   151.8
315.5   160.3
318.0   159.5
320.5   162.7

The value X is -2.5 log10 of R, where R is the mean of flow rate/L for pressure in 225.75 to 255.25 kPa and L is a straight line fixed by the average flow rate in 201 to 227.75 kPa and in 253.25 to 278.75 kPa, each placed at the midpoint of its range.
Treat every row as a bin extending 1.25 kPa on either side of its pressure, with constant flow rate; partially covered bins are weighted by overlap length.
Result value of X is 0.16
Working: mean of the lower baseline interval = 173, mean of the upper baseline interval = 147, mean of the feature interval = 139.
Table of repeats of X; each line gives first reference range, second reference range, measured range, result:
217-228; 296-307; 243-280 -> 0.19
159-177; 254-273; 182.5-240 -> -0.18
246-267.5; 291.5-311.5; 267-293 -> -0.14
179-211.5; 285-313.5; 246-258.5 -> 0.50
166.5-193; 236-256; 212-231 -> -0.22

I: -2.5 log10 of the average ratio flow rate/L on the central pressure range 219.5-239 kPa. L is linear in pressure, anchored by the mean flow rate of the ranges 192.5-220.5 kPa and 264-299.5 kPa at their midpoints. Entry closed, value 0.040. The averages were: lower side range 179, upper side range 159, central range 167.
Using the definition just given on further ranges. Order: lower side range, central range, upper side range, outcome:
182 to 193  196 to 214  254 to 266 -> -0.12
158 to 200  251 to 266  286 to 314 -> 0.27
